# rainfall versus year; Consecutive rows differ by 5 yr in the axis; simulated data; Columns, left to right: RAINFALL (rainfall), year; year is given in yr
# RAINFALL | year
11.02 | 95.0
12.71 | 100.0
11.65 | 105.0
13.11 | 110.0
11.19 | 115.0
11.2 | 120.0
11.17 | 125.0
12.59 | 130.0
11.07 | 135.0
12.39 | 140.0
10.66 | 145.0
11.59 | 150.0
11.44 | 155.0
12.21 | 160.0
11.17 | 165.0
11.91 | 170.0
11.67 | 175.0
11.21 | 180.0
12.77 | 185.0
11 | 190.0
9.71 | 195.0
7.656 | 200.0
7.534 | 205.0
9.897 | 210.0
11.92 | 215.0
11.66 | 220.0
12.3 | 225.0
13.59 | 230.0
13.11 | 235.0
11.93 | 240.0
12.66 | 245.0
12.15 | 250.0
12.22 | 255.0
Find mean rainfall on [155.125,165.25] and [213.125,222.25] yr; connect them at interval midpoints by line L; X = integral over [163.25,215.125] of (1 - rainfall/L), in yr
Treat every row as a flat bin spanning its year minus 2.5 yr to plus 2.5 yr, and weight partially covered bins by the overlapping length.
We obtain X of 5.5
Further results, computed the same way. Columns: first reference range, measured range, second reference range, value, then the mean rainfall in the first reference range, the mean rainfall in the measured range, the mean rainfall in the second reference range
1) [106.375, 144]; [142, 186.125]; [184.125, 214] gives -3.9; 11.8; 11.6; 9.71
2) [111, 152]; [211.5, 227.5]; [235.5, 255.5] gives 0.4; 11.5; 11.8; 12.3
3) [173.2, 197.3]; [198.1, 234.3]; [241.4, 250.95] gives 3.2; 11.3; 10.8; 12.4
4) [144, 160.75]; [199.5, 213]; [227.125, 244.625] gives 4.1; 11.5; 8.6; 12.8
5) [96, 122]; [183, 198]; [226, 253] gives 1.7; 11.9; 11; 12.7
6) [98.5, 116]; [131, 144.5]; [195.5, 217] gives -0.4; 12.2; 11.7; 9.23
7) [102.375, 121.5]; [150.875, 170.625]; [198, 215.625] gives -2.4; 11.8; 11.7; 9.01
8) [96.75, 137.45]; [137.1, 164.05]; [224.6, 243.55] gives 1.1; 11.8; 11.6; 12.8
